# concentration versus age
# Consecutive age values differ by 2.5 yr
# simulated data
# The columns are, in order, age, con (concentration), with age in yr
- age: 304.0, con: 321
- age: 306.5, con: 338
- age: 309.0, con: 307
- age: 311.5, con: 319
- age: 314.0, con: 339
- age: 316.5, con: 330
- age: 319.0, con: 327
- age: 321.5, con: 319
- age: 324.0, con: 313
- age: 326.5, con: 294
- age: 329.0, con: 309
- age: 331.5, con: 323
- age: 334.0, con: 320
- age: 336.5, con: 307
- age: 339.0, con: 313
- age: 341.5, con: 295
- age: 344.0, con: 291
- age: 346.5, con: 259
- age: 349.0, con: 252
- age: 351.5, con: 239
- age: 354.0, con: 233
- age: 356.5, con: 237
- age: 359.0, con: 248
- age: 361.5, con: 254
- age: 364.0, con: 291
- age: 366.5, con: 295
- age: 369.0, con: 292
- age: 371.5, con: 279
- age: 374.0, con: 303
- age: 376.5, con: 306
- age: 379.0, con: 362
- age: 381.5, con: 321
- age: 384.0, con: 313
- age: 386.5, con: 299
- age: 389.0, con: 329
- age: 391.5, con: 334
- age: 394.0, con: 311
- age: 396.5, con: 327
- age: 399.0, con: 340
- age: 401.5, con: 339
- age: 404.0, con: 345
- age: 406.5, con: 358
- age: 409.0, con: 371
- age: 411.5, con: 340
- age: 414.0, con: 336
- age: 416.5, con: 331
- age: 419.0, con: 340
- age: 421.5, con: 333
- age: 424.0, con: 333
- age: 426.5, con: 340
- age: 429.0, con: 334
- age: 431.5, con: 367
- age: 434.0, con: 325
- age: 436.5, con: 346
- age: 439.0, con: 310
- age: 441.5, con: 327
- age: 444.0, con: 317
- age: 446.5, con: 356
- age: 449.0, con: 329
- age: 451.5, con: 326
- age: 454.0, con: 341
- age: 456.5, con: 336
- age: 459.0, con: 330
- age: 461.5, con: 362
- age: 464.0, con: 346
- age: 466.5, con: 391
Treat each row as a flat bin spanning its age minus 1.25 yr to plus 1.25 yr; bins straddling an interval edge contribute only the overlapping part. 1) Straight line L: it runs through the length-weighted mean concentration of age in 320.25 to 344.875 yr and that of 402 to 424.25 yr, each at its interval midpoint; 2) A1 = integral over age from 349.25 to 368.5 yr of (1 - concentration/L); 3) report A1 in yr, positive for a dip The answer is 3.75 yr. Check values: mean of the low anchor 309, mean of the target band 258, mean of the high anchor 343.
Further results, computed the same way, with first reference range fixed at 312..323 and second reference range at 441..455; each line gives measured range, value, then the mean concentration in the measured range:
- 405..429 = -0.75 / 342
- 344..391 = 6.38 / 285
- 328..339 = 0.46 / 315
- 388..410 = -0.54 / 339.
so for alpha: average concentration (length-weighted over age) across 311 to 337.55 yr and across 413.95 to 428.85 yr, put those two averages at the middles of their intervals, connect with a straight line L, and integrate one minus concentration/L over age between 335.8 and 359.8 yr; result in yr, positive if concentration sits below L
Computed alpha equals 4.13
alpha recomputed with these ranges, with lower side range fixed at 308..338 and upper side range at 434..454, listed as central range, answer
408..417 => -0.49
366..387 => 0.95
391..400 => -0.05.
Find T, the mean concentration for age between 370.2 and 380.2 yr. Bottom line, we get 312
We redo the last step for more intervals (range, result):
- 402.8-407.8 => 352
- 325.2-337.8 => 311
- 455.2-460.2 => 333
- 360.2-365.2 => 272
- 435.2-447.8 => 331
